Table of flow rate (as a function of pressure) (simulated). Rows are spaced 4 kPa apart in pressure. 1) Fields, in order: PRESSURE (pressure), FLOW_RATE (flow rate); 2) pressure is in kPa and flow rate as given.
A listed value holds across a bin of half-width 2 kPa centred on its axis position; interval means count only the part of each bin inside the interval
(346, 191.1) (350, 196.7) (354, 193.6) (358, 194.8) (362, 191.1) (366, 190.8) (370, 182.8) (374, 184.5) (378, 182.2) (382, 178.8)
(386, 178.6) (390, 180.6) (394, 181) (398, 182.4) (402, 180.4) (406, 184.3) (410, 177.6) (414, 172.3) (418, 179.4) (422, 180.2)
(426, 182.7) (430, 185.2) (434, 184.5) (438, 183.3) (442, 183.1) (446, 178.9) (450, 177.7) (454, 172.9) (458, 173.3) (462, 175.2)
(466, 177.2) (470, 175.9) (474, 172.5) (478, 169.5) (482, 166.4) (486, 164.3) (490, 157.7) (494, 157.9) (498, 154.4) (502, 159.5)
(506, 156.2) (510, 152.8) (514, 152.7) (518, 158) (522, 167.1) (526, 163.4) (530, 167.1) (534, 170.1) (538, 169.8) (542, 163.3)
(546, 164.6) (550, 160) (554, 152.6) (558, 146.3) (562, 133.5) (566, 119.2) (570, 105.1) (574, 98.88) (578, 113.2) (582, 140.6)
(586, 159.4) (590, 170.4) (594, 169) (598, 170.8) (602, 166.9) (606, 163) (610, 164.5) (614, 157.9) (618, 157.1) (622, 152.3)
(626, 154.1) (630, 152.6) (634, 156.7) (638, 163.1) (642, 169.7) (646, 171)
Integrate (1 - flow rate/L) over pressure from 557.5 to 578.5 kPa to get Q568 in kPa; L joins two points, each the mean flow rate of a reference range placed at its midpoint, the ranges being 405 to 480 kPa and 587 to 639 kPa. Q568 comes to 6.1 kPa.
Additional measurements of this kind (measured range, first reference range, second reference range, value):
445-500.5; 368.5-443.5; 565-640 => 0.41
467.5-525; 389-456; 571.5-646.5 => 2.81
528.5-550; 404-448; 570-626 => -0.68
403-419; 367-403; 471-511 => -0.16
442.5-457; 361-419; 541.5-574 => -0.90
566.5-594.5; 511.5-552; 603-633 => 4.56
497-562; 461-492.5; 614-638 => 2.14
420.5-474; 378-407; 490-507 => -3.30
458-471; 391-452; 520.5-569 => -0.28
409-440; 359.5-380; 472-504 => -0.93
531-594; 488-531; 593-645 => 5.64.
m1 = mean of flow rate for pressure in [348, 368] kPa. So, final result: 193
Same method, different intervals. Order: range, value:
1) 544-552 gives 162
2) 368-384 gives 182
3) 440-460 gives 177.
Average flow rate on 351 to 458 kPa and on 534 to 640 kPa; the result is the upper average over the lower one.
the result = 0.83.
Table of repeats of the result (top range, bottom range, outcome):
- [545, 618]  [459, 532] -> 0.90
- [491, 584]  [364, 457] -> 0.82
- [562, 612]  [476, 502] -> 0.90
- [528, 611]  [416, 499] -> 0.87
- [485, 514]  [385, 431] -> 0.87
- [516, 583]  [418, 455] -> 0.81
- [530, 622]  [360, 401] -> 0.82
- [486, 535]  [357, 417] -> 0.87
